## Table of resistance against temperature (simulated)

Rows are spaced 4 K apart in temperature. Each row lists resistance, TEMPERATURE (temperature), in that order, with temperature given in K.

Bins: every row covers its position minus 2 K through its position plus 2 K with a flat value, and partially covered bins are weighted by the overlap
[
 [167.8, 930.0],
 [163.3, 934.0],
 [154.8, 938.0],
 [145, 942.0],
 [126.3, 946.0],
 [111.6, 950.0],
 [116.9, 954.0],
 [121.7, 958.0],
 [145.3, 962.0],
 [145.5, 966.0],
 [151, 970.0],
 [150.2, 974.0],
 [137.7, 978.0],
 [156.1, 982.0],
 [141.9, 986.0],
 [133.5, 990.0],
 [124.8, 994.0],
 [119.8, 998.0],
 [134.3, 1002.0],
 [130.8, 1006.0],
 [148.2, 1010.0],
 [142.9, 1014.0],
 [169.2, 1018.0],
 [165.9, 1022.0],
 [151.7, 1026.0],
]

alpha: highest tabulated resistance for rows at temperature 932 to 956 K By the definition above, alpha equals 163.3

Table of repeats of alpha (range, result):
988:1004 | 134.3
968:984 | 156.1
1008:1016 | 148.2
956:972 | 151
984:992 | 141.9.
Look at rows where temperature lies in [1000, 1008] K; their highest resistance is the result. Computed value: 134.3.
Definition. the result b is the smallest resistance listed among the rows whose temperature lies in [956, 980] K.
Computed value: 121.7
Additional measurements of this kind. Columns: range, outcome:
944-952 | 111.6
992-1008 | 119.8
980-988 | 141.9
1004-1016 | 130.8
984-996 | 124.8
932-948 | 126.3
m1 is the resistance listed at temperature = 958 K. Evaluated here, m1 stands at 121.7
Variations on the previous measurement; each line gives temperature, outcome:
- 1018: 169.2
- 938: 154.8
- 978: 137.7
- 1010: 148.2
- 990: 133.5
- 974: 150.2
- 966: 145.5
